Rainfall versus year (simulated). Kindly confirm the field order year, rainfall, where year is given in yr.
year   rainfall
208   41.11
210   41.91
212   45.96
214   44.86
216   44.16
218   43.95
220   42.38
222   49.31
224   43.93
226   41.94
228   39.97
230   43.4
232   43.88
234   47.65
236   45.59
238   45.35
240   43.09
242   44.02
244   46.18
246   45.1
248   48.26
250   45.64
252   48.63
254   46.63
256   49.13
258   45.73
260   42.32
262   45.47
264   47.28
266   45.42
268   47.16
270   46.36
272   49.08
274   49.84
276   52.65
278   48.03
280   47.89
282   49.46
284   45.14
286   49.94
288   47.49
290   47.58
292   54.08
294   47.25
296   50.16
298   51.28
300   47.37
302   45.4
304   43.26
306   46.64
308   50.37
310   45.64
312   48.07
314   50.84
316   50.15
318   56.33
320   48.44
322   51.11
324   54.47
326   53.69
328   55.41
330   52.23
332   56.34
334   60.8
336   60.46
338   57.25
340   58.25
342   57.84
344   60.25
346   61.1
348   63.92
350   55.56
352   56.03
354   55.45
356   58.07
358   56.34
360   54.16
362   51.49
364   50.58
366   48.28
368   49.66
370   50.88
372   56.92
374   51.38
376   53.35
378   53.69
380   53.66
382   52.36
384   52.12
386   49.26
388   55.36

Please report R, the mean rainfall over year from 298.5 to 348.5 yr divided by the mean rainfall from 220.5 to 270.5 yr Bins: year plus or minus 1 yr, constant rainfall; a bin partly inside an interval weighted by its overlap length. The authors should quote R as 1.17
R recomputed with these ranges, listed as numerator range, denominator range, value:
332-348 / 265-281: 1.23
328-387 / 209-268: 1.22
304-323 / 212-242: 1.12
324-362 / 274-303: 1.17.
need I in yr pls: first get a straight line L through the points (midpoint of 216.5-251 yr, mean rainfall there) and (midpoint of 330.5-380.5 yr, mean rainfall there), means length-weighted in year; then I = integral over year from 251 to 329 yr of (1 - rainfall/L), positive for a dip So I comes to 1.54 yr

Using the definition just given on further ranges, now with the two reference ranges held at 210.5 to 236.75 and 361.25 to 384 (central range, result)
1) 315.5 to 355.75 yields -5.00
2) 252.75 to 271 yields 0.04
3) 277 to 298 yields -0.53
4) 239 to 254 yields -0.13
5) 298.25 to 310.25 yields 0.42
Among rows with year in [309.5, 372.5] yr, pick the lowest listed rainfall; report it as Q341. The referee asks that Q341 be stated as 45.64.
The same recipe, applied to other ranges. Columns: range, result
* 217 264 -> 39.97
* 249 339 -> 42.32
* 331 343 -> 56.34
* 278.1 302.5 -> 45.14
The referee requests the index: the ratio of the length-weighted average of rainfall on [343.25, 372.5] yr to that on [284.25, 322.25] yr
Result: 1.13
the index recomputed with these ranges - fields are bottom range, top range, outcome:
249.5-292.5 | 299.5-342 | 1.09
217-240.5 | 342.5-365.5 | 1.28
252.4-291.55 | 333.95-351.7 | 1.25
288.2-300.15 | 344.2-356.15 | 1.18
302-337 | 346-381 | 1.05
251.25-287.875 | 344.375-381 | 1.15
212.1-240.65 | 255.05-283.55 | 1.07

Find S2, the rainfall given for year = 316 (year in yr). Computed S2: 50.15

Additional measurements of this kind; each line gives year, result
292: 54.08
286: 49.94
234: 47.65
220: 42.38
